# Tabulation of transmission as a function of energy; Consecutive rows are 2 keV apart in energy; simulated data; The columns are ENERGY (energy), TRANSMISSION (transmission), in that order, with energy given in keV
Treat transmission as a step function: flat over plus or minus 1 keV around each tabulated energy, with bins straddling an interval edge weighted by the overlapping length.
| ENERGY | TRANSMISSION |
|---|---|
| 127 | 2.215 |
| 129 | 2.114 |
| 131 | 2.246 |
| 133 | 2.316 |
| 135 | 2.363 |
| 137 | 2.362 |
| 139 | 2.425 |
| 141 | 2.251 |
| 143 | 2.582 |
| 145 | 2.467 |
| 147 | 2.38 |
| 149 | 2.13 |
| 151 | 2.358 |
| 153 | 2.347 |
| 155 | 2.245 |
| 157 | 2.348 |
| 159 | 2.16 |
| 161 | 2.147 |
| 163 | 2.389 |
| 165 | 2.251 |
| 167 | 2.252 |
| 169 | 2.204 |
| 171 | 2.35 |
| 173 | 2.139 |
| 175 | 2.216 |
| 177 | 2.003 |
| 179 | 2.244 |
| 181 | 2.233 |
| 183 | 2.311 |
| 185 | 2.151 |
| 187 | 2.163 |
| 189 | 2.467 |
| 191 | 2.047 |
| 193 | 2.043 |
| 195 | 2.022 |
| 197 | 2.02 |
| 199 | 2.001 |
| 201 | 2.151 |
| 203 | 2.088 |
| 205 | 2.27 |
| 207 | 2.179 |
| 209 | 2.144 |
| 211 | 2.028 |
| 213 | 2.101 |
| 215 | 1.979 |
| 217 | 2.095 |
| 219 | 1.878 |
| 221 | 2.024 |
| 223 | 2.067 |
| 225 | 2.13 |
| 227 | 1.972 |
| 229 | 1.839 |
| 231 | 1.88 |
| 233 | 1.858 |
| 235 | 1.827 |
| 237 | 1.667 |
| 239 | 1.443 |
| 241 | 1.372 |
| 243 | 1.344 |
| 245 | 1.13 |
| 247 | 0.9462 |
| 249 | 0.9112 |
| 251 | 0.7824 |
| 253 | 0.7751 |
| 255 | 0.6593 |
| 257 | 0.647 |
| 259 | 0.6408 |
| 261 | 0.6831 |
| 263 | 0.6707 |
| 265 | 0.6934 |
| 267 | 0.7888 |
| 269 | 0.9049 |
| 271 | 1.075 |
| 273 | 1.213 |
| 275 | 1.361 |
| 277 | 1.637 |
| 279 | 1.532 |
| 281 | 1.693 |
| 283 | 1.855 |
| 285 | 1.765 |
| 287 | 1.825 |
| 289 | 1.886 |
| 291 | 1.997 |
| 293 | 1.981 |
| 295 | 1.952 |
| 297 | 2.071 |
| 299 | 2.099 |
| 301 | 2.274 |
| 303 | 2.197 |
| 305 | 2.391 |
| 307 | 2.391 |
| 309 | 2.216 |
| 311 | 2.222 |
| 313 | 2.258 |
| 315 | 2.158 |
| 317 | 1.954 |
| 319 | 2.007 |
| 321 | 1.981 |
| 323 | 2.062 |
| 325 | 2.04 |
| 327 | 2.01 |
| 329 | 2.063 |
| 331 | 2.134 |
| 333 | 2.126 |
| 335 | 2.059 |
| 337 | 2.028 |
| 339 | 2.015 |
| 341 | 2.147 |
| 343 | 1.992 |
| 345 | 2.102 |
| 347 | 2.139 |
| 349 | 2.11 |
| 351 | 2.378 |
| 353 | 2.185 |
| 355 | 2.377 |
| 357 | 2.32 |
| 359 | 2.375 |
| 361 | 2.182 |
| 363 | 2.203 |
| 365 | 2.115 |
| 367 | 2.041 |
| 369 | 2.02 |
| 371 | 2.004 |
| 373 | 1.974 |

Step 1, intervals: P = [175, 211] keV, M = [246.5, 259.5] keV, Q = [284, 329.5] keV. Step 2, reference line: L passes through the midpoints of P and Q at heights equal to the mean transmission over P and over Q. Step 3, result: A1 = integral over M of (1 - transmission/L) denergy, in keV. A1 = 8.3 keV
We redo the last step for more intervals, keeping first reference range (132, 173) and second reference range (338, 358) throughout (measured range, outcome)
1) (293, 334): 1.38 keV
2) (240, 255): 8.24 keV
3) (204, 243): 5.93 keV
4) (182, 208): 1.54 keV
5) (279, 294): 2.59 keV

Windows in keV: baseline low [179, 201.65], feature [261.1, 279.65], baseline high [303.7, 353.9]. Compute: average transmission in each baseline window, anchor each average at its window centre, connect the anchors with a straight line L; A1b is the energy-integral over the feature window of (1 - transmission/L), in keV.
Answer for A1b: 9.3 keV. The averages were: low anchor 2.15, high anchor 2.13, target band 1.07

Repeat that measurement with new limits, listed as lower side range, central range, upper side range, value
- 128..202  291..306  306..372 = 0.21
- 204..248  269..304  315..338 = 3.56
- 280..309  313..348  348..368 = 1.28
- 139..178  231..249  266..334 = 5.37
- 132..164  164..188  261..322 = 0.07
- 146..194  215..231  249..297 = -2.34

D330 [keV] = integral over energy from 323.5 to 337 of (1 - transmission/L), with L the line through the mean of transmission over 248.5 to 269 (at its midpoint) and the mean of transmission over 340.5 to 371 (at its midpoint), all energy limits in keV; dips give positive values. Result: -2.1 keV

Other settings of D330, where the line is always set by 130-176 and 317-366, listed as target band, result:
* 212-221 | 0.92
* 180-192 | 0.22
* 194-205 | 0.89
